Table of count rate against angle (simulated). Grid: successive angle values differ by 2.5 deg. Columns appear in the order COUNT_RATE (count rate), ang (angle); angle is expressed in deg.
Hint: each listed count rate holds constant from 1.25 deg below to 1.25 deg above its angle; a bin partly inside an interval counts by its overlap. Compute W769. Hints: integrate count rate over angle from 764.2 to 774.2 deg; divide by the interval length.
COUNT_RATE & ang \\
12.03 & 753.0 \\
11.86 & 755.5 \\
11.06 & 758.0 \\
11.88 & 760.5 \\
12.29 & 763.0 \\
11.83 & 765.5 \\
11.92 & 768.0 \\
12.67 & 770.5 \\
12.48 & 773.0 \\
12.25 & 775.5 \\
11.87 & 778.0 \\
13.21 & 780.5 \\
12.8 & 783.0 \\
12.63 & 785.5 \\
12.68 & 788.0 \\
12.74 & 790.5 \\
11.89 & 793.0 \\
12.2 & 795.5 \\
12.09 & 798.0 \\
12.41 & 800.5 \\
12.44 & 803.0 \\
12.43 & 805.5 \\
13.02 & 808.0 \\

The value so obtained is 12.2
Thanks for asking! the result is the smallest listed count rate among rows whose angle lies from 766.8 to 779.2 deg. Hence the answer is 11.87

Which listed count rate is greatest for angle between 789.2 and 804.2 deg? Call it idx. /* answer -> 12.74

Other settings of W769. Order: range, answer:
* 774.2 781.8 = 12.4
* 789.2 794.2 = 12.3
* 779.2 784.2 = 13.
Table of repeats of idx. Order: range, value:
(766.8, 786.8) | 13.21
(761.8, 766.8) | 12.29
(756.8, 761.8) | 11.88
